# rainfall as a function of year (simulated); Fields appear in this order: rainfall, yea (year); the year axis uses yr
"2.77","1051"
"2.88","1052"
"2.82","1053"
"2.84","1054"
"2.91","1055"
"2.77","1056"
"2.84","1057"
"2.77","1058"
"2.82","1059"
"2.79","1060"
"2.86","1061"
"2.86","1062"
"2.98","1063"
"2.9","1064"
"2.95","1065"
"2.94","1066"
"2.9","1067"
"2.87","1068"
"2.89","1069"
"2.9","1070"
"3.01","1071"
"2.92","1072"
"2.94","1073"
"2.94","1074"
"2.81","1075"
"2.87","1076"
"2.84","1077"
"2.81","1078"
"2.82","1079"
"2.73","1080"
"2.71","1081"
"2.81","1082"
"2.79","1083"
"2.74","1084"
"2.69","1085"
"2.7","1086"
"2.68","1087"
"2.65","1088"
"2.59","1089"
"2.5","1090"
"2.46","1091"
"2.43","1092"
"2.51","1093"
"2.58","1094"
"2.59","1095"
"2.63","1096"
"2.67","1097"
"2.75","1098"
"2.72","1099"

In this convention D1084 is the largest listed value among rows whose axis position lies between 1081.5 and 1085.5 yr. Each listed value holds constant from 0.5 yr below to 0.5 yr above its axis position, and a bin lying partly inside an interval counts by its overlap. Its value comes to 2.81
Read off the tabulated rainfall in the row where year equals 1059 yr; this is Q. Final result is 2.82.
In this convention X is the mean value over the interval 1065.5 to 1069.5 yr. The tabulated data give 2.9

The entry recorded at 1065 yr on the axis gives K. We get 2.95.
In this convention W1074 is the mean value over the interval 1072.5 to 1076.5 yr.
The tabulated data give 2.89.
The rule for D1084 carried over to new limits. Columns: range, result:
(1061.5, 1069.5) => 2.98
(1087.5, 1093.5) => 2.65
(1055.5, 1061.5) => 2.86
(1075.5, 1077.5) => 2.87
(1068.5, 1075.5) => 3.01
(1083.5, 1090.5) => 2.74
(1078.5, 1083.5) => 2.82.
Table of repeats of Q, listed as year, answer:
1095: 2.59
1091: 2.46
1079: 2.82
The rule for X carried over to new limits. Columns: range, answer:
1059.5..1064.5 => 2.88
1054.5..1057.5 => 2.84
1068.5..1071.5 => 2.93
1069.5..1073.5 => 2.94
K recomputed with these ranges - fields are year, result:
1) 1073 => 2.94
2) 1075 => 2.81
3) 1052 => 2.88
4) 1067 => 2.9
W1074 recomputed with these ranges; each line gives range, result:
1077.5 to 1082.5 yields 2.78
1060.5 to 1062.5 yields 2.86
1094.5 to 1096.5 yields 2.61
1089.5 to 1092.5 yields 2.46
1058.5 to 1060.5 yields 2.8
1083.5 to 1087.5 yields 2.7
